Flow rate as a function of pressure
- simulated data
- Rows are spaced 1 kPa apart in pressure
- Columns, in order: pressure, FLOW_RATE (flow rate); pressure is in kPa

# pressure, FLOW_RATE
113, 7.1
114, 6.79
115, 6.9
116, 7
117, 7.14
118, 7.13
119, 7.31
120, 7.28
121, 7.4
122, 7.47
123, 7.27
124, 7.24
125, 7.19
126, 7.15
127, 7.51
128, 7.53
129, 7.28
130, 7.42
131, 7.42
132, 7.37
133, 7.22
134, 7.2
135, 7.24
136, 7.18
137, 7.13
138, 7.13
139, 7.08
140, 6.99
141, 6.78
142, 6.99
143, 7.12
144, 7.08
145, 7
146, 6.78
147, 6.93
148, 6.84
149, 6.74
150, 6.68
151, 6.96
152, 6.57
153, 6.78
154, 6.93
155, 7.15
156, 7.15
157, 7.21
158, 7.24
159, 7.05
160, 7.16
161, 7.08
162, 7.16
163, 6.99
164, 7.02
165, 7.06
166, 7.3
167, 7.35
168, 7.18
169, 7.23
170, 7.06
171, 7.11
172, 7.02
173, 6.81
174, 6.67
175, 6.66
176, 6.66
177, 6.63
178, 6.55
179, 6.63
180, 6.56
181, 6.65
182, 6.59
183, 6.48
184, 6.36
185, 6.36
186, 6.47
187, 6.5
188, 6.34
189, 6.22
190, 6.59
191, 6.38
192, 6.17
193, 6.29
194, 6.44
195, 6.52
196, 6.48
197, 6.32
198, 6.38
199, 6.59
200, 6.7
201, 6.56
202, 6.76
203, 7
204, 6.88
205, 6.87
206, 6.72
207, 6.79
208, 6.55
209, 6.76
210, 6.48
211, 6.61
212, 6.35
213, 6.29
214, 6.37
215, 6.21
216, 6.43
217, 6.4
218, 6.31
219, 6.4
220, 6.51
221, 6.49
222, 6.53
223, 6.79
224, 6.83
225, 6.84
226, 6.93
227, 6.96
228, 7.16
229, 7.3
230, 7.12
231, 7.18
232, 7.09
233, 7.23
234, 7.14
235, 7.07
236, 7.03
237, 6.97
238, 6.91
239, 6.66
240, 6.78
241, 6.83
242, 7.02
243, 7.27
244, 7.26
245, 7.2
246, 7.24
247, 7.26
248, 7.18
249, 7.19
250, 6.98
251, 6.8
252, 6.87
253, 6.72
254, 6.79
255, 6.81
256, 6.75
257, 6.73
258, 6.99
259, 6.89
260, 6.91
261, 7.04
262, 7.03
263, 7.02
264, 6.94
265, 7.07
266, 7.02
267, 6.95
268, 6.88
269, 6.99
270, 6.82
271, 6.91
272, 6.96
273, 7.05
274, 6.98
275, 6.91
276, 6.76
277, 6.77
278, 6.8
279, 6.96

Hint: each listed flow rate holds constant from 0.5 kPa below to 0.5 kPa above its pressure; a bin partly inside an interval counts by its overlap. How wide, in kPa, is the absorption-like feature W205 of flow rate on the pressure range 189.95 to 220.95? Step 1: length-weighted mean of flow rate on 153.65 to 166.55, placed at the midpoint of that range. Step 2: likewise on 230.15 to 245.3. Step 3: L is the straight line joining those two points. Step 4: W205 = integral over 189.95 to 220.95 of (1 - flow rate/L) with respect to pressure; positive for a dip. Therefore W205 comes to 2.4 kPa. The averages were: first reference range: 7.12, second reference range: 7.04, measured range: 6.52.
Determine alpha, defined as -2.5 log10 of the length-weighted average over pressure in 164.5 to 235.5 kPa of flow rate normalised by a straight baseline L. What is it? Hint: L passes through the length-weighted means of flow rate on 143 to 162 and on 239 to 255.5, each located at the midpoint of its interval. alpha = 0.05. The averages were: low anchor 6.97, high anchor 7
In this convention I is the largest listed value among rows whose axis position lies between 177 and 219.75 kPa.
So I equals 7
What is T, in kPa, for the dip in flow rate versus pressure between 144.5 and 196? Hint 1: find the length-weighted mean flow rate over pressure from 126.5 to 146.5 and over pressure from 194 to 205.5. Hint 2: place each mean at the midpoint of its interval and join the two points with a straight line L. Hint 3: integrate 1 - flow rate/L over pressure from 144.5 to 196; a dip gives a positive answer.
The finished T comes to 0.7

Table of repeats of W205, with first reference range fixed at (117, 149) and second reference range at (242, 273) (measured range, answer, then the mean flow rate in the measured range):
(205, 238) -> 1.4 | 6.75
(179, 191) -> 1.1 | 6.47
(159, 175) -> 0.1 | 7.07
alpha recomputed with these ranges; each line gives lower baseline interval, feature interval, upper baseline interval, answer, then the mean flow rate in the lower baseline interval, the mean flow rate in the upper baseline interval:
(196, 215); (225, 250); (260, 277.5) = -0.047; 6.6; 6.95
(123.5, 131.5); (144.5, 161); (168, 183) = 0.014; 7.34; 6.78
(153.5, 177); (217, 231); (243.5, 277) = 0.033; 7.05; 6.96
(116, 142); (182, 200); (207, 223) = 0.043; 7.23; 6.47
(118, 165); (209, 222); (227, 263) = 0.100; 7.12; 7.01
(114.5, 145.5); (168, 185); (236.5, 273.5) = 0.060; 7.2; 6.96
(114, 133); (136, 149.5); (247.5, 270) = 0.037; 7.26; 6.93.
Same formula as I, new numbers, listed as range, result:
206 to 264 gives 7.3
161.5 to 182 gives 7.35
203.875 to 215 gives 6.88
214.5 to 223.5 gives 6.79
